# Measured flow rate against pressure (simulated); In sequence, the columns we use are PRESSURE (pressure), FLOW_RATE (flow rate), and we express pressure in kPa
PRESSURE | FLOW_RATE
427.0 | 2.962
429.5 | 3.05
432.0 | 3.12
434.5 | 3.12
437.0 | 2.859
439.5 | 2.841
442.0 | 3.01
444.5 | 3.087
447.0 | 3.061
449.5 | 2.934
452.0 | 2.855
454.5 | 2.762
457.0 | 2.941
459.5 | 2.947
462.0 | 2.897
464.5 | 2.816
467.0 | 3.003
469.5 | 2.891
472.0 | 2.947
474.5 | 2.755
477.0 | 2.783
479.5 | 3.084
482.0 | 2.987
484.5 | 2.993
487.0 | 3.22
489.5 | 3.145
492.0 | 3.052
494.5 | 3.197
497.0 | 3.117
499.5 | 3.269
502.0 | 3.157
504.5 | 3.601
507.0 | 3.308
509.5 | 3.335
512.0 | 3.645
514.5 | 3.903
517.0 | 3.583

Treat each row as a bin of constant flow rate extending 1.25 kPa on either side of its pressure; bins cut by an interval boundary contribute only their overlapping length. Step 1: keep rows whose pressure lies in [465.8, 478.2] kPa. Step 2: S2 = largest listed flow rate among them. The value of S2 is 3.003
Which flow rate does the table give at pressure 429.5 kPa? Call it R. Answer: 3.05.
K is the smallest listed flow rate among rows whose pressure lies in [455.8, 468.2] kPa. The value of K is 2.816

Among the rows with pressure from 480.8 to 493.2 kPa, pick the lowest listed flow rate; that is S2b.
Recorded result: 2.987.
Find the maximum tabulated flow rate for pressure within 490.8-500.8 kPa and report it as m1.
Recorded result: 3.269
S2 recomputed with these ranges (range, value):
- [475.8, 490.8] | 3.22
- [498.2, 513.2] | 3.645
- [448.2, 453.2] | 2.934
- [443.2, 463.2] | 3.087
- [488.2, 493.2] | 3.145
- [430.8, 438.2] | 3.12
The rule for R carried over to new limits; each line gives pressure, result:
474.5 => 2.755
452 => 2.855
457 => 2.941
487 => 3.22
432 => 3.12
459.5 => 2.947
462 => 2.897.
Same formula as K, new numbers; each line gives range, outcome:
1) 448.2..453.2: 2.855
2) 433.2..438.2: 2.859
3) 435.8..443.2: 2.841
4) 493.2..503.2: 3.117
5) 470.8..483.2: 2.755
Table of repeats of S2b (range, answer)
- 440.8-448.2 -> 3.01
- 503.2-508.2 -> 3.308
